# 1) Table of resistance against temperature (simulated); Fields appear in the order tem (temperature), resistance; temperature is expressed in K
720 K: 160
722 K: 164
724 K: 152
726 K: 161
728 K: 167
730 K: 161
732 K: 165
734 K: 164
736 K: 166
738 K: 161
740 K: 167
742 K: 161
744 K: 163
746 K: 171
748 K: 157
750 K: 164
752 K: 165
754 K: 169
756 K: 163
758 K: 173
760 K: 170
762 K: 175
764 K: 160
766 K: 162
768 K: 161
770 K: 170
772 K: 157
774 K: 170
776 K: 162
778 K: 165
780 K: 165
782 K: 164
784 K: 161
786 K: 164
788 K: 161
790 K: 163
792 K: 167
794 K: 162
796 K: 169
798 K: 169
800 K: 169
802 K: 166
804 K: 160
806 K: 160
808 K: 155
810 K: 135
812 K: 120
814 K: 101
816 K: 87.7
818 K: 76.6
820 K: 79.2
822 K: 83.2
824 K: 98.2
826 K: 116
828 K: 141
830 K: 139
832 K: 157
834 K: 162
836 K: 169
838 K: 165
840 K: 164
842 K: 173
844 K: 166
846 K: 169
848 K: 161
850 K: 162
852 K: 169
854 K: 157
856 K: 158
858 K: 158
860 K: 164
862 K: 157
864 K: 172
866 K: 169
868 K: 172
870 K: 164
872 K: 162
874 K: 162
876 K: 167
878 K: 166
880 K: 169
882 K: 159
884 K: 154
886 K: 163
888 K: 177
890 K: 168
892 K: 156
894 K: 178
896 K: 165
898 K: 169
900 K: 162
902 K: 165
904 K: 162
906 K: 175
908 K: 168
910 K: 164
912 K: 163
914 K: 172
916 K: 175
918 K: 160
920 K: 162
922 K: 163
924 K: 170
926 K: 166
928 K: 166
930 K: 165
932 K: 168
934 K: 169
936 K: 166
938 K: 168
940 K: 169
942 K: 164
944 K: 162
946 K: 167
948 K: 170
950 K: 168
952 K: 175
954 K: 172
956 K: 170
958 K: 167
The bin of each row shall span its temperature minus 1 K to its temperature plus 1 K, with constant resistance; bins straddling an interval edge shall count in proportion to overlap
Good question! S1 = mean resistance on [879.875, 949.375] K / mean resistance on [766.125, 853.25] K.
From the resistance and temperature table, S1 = 1.1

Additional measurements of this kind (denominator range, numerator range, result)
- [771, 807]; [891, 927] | 1.01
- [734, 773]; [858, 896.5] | 1.00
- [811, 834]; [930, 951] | 1.50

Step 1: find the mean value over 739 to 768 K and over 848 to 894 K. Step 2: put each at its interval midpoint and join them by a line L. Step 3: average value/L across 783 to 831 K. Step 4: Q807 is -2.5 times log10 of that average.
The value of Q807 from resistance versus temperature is 0.20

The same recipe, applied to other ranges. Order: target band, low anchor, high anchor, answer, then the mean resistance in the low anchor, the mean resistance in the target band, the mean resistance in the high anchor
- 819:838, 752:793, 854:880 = 0.263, 165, 129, 164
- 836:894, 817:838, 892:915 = -0.141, 124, 165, 167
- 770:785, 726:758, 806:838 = -0.122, 164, 164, 124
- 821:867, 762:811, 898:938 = 0.074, 163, 153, 166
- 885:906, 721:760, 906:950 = -0.004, 164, 167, 167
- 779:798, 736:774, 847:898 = 0.004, 165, 164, 164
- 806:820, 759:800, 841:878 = 0.404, 165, 114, 165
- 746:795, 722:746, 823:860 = -0.030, 163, 165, 155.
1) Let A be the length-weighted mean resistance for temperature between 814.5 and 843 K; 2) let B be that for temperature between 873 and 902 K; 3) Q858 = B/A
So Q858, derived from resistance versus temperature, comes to 1.28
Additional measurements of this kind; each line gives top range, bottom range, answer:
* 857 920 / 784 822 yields 1.17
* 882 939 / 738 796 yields 1.01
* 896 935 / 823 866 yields 1.06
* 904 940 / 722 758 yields 1.02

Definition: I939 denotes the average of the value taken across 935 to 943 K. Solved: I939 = 167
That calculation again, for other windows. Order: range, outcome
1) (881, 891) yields 164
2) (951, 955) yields 174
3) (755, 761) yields 169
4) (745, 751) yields 164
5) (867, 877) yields 165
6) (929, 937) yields 167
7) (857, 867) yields 164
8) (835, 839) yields 167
